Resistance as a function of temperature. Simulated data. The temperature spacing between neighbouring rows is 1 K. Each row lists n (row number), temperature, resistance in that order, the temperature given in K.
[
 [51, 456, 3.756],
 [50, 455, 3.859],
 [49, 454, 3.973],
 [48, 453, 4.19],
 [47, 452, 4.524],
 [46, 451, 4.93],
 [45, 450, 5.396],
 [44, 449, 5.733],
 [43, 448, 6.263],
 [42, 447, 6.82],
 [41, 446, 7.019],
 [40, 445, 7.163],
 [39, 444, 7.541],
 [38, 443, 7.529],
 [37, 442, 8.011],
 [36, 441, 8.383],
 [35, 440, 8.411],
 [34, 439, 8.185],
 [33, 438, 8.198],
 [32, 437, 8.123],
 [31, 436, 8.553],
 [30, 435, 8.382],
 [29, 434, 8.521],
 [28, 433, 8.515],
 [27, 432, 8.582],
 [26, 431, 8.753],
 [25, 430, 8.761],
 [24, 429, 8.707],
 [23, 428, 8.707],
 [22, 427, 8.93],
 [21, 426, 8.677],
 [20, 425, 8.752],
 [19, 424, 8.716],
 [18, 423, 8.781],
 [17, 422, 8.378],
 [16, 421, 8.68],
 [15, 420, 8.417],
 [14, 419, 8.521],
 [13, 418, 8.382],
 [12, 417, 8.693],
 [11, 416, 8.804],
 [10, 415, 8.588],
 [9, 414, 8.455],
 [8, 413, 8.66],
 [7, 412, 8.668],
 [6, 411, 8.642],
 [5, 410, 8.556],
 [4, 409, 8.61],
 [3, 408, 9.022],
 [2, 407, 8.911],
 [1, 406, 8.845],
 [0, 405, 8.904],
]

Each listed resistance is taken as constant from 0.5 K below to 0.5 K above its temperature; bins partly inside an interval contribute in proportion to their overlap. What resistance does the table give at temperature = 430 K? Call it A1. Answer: 8.761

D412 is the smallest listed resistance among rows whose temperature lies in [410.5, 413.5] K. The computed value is 8.642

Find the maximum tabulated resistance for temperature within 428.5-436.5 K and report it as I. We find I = 8.761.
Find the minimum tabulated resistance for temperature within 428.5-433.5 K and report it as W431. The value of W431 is 8.515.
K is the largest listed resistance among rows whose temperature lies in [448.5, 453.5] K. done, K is 5.733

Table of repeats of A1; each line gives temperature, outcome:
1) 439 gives 8.185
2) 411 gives 8.642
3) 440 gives 8.411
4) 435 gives 8.382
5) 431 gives 8.753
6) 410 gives 8.556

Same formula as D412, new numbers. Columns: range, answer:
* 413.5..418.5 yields 8.382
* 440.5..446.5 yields 7.019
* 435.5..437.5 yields 8.123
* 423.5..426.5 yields 8.677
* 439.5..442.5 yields 8.011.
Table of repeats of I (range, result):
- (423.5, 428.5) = 8.93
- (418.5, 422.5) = 8.68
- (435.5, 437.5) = 8.553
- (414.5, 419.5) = 8.804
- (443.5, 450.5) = 7.541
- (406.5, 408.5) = 9.022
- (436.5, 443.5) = 8.411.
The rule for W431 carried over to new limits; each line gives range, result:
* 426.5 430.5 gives 8.707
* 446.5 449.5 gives 5.733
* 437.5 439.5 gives 8.185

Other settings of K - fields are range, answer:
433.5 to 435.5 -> 8.521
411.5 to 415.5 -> 8.668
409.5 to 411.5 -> 8.642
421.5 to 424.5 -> 8.781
